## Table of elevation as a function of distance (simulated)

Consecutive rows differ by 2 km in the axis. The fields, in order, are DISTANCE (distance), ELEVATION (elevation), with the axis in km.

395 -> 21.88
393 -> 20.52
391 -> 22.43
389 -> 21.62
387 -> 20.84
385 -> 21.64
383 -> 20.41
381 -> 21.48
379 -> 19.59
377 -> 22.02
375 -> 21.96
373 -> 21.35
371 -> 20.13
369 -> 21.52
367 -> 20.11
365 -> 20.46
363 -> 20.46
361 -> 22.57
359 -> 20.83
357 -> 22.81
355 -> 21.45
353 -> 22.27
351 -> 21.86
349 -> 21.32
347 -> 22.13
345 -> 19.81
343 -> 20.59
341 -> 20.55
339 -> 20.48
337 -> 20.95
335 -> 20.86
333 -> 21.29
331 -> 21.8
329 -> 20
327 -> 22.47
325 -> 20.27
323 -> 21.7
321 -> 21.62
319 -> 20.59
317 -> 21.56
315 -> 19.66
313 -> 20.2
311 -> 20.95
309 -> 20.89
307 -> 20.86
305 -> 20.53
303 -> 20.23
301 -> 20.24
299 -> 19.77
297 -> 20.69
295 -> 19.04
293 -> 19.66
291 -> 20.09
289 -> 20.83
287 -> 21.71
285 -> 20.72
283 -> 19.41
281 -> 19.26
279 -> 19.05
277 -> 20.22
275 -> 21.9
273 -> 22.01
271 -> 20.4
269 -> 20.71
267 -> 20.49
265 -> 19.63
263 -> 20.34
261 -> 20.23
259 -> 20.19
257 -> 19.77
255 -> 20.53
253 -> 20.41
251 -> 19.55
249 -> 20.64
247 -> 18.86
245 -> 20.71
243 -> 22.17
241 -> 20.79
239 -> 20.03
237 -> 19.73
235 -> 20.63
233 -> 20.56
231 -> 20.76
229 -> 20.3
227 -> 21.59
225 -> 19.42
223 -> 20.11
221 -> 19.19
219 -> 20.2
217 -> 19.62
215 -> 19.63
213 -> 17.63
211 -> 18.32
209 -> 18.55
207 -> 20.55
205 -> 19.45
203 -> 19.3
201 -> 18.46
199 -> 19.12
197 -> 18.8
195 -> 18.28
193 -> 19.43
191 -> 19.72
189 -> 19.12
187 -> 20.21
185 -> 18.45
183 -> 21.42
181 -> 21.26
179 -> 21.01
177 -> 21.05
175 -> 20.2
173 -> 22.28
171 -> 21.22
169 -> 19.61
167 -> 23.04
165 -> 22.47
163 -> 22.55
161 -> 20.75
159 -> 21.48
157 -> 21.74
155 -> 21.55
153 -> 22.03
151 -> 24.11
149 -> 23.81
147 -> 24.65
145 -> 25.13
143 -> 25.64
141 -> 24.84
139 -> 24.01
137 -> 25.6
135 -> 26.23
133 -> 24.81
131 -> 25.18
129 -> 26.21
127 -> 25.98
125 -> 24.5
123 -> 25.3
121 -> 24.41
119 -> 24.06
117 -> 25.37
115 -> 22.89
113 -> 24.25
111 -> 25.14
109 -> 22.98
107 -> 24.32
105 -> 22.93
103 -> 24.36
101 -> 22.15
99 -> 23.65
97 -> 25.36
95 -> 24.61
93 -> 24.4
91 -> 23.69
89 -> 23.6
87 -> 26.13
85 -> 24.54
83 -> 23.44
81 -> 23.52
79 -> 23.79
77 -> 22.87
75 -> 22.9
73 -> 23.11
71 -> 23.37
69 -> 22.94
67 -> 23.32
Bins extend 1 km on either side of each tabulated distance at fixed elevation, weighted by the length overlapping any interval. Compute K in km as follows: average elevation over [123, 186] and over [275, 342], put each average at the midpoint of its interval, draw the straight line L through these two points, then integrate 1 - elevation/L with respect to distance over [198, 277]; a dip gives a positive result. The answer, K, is 5.9 km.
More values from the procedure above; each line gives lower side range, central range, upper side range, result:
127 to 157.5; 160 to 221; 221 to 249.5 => 6.3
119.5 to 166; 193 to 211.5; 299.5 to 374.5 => 3.3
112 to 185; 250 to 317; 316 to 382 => 4.7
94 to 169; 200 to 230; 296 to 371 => 4.3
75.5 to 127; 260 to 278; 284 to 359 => 0.8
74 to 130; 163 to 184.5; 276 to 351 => 1.5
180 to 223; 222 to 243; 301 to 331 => -0.7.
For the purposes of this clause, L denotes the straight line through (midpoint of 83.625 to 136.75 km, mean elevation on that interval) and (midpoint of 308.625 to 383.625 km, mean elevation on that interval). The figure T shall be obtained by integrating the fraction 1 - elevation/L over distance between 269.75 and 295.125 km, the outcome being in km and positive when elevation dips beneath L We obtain 1.9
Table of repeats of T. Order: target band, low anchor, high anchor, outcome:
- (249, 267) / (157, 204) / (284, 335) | 0.4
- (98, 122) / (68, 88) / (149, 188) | -1.0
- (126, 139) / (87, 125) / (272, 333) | -1.0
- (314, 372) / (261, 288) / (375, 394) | -0.5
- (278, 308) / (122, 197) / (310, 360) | 1.8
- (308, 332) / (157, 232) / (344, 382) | 0.0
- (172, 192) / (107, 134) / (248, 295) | 2.1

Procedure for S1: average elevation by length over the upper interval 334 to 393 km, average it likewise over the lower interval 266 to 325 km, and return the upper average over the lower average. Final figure 1.03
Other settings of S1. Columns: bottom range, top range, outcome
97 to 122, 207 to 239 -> 0.83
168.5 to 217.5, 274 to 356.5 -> 1.05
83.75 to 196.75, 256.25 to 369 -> 0.90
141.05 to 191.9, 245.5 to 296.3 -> 0.93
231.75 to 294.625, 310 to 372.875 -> 1.04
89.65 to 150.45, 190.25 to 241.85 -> 0.80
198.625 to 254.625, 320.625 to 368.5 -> 1.07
